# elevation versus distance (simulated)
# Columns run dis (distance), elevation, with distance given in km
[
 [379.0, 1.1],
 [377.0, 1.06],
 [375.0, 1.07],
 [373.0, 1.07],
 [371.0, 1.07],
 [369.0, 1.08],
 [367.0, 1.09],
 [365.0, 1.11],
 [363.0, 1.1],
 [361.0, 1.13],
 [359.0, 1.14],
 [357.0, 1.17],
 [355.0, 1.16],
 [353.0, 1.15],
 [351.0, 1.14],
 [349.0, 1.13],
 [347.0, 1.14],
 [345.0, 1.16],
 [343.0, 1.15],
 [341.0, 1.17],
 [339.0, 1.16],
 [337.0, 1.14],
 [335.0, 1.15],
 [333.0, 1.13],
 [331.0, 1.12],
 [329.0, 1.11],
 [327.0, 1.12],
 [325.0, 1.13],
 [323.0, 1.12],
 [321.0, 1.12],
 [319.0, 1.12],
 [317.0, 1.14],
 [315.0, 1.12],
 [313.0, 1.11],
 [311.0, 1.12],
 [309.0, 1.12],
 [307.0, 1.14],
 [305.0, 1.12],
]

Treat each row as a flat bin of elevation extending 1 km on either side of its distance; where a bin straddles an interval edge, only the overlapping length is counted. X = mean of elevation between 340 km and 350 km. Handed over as 1.15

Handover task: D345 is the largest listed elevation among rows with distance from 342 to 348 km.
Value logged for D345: 1.16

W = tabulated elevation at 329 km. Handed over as 1.11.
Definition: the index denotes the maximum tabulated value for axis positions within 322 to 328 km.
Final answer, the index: 1.13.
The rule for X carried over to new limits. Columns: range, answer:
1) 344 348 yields 1.15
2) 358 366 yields 1.12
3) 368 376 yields 1.07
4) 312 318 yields 1.12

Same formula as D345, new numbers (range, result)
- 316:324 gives 1.14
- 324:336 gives 1.15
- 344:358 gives 1.17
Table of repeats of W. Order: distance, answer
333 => 1.13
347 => 1.14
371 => 1.07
